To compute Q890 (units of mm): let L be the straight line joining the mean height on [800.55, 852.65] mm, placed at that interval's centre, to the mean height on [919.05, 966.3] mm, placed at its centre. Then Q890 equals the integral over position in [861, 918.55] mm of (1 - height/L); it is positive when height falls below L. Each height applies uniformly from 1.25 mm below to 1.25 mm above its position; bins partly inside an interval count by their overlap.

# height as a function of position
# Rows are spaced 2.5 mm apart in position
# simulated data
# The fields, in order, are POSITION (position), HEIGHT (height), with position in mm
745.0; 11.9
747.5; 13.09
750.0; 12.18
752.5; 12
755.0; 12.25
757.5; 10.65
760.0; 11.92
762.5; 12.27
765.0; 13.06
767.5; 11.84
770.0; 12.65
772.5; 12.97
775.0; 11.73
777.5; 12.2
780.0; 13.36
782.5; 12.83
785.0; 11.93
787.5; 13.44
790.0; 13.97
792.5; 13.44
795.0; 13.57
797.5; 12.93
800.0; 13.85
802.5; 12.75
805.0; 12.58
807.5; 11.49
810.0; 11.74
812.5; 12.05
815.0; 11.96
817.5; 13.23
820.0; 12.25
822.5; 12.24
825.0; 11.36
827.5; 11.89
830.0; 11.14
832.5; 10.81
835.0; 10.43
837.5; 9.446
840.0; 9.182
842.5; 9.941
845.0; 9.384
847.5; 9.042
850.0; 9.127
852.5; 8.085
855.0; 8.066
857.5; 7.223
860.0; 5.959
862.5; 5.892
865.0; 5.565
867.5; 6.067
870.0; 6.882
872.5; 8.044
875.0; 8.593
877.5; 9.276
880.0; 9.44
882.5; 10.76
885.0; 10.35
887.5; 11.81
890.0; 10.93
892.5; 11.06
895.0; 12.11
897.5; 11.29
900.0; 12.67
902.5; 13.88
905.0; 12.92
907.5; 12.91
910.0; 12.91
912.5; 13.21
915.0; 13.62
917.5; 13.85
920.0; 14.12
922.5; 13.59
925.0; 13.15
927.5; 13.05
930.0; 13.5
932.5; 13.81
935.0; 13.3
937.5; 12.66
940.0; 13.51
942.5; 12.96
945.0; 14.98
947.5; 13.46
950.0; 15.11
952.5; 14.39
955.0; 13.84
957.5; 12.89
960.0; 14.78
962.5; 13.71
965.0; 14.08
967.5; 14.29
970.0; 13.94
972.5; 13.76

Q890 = 9.2 mm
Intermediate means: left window 11.1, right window 13.7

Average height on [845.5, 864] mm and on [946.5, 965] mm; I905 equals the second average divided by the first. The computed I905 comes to 1.8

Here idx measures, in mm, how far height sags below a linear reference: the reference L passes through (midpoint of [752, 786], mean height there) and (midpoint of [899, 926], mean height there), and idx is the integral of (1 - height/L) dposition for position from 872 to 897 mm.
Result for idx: 5.35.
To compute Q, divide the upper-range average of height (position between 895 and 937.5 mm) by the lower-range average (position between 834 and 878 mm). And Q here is 1.63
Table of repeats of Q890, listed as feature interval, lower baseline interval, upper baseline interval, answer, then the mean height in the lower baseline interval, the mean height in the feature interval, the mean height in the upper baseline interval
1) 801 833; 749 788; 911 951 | 1.7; 12.3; 12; 13.6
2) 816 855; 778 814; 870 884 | 2.1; 12.8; 10.4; 9.03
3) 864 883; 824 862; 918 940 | 4.9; 9.32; 8.01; 13.4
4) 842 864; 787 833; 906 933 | 8.3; 12.5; 7.99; 13.4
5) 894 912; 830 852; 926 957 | -0.8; 9.7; 12.7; 13.7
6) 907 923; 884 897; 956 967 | -1.7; 11.3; 13.5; 13.9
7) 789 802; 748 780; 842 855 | -2.9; 12.2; 13.5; 8.97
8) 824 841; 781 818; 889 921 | 2.9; 12.8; 10.6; 12.7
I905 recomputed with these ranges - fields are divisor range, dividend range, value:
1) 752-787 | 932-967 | 1.13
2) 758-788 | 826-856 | 0.78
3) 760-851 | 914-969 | 1.16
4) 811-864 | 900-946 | 1.35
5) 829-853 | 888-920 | 1.31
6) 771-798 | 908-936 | 1.04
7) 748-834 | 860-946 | 0.93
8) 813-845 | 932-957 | 1.24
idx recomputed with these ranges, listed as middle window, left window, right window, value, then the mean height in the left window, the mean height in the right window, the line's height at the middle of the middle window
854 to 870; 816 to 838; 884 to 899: 6.91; 11.5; 11.3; 11.4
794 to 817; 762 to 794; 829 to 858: -2.47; 12.8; 9.36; 11.3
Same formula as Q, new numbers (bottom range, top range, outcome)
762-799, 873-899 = 0.82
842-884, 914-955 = 1.70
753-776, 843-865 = 0.64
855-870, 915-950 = 2.14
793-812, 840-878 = 0.62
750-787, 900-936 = 1.09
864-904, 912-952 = 1.37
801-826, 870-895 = 0.82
